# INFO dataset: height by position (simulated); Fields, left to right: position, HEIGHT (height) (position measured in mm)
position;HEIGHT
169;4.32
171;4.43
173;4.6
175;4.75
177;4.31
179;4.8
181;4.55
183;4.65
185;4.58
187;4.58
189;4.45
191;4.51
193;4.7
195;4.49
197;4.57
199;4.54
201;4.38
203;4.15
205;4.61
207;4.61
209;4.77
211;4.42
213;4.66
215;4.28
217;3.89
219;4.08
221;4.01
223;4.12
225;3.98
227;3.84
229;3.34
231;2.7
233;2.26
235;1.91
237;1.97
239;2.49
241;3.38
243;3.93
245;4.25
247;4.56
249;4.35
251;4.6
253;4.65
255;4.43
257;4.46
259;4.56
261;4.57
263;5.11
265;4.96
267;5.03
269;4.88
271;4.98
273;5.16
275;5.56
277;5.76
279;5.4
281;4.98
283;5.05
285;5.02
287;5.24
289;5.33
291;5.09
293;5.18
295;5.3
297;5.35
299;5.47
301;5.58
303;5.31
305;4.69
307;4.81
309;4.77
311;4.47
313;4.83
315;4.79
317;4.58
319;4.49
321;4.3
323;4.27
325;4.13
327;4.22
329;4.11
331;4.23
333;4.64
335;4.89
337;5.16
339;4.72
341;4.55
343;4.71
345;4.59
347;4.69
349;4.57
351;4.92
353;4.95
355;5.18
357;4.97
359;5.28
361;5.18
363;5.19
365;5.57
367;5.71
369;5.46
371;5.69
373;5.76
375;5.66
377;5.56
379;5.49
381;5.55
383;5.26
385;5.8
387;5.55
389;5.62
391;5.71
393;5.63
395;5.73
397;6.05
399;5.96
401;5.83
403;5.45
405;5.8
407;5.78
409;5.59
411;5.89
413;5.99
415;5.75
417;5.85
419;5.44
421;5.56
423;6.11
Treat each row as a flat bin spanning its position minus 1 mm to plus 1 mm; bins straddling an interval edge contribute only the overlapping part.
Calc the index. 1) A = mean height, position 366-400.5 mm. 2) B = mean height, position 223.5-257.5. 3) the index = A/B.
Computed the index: 1.58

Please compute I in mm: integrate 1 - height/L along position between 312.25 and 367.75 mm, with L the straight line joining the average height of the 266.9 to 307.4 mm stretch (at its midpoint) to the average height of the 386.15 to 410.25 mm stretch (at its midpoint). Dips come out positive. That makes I 7.1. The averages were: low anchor 5.21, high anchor 5.73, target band 4.76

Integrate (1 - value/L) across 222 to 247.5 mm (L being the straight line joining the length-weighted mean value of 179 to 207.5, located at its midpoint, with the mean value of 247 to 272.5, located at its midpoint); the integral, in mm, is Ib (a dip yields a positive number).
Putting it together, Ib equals 7.6 mm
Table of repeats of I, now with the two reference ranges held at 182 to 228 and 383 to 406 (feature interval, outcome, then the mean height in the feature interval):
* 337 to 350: 1.7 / 4.68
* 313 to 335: 3.4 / 4.42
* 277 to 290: -0.7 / 5.22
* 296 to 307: -0.4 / 5.24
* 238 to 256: 2.4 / 4.07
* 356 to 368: 0.4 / 5.32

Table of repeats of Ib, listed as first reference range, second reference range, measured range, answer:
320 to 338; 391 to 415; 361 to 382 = -1.3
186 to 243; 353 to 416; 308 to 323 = 1.0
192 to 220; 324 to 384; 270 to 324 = -2.7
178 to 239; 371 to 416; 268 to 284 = -1.9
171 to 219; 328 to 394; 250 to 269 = 0.2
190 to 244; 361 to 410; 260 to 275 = -2.0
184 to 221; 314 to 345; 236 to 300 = -3.3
